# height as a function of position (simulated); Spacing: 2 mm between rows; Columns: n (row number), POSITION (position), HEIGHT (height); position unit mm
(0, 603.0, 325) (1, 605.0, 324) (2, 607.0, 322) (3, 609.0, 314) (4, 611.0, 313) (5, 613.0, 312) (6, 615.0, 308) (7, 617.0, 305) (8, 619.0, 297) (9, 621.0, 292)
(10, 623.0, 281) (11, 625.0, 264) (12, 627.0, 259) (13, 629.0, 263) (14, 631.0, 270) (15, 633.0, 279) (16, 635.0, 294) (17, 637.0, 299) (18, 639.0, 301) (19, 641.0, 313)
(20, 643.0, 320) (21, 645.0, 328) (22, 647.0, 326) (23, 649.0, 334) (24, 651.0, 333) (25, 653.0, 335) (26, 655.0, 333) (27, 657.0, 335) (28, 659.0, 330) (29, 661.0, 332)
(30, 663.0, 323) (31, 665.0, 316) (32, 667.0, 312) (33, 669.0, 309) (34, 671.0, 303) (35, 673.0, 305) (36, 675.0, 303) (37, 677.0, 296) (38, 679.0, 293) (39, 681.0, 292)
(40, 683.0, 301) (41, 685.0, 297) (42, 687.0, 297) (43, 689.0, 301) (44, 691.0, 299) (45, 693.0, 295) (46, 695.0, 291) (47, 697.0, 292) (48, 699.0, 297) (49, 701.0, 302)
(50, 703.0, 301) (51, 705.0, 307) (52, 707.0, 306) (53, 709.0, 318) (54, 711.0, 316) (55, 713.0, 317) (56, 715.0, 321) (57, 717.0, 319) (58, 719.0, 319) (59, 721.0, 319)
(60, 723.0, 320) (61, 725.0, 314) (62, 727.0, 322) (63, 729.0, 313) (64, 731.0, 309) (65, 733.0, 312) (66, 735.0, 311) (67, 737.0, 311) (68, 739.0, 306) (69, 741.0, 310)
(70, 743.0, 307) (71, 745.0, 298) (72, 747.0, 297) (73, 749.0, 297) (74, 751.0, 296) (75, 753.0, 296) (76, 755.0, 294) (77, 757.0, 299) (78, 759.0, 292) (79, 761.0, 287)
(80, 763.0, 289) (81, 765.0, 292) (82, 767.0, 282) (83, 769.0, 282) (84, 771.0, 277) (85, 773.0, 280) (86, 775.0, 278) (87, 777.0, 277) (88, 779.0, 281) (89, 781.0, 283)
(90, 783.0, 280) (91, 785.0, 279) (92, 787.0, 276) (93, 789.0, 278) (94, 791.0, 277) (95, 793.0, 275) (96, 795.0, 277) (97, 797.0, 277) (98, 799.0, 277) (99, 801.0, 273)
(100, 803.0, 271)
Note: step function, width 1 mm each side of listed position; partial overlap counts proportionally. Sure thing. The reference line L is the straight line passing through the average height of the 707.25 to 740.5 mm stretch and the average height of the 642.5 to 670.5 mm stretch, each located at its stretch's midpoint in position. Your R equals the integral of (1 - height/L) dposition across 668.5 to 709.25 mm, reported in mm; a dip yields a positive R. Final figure 2.65 mm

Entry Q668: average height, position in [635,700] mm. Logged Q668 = 310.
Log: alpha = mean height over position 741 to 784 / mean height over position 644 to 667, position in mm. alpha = 0.88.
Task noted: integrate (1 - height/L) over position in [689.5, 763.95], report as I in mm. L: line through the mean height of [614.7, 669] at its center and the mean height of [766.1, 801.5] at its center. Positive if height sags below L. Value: -4.0 mm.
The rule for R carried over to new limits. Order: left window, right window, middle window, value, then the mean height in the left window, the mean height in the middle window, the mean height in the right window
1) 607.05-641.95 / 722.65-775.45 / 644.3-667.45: -2.7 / 293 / 328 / 299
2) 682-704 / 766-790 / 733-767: -1.6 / 298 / 299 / 279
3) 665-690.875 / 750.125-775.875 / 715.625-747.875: -2.1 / 301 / 312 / 288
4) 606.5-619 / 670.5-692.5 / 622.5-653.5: 0.7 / 311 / 300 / 299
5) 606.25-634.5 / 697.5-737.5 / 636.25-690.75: -2.4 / 291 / 313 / 312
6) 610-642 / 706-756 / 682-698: 0.3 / 291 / 297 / 310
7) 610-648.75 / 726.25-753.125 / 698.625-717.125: -0.4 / 297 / 310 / 306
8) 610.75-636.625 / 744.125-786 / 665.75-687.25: -1.0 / 287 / 301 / 287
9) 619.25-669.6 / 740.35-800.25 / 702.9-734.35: -2.2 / 307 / 315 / 286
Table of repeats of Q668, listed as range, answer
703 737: 315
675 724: 305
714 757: 309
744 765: 294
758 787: 283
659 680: 310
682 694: 298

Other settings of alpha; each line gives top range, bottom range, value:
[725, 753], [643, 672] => 0.94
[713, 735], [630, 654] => 1.02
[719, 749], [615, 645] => 1.07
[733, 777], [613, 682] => 0.96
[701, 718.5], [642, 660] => 0.95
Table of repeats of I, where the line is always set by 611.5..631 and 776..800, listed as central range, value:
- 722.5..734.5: -1.4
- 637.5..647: -1.0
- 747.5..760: -0.7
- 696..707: -0.7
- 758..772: -0.3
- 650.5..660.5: -1.7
